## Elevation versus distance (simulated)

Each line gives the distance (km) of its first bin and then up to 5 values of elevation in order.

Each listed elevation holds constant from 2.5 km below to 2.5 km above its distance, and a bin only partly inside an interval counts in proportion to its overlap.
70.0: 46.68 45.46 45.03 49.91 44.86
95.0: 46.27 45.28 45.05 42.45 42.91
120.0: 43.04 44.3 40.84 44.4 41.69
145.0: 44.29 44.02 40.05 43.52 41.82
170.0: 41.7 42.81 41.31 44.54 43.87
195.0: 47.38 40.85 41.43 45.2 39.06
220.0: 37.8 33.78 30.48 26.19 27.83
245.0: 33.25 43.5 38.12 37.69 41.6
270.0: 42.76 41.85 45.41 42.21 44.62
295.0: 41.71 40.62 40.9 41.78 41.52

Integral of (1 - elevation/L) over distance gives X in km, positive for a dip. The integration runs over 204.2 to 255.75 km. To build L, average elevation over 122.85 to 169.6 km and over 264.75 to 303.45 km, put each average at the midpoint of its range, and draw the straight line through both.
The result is 8.3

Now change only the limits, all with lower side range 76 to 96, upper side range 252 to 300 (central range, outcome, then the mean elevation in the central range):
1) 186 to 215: 0.2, 43.4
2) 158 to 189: 1.1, 42.7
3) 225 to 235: 3.0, 30.2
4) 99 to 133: 1.8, 43.3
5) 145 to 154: 0.3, 43.4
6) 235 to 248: 3.8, 30.2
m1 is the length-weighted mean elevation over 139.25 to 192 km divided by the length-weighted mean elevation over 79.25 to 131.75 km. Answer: 0.96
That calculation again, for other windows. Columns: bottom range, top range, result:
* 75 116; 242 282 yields 0.89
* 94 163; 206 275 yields 0.85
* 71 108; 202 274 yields 0.81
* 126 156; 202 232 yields 0.89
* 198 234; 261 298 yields 1.13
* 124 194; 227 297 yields 0.89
